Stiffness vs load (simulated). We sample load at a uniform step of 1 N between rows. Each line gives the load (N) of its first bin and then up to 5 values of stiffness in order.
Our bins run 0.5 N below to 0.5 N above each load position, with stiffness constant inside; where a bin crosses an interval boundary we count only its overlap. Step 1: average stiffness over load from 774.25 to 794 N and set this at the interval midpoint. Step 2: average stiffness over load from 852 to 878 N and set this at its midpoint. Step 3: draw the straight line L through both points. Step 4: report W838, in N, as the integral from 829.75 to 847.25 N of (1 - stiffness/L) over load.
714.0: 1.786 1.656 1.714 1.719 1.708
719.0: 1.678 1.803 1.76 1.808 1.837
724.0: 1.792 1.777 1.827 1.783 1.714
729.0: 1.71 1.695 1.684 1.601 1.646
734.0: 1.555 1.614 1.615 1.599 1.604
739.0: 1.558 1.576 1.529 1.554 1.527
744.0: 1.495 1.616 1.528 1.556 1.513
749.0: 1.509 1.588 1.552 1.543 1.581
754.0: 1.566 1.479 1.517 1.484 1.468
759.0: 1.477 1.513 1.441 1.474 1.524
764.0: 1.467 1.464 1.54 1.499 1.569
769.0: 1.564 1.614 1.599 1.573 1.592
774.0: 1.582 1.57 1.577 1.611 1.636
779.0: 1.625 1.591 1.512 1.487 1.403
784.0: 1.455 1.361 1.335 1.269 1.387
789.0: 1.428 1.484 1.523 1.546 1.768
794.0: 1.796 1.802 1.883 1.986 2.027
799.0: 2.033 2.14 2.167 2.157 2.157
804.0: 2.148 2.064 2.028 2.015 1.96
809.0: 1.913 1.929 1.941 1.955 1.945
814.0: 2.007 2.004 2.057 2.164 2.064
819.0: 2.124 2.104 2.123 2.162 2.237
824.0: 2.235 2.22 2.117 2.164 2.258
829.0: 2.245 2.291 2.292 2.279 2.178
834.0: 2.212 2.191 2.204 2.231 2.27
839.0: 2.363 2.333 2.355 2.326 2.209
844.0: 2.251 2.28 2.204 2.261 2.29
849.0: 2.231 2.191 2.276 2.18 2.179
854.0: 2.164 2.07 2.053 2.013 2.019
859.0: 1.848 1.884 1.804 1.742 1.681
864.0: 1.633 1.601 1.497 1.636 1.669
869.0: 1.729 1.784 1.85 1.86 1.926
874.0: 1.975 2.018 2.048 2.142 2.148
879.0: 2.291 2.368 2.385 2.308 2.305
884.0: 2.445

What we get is -5.0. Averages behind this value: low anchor 1.51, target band 2.26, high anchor 1.88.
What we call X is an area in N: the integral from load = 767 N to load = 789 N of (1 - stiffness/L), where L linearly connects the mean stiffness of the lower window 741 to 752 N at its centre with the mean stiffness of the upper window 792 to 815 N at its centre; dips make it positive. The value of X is 3.3 N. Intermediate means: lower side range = 1.54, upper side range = 1.98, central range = 1.52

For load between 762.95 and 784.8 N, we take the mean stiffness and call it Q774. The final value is 1.55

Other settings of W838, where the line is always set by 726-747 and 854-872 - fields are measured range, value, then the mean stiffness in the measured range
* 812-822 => -1.89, 2.07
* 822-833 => -2.98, 2.23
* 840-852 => -3.23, 2.26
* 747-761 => 1.02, 1.52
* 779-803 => 0.20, 1.68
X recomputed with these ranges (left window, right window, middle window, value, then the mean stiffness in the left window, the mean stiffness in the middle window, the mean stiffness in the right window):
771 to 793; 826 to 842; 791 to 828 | -2.48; 1.51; 2.03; 2.26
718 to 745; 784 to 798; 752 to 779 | 1.42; 1.67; 1.54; 1.59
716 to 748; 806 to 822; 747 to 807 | 7.39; 1.66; 1.63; 2.03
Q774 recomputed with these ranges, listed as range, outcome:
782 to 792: 1.42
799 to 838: 2.12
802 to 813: 2.01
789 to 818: 1.94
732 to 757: 1.56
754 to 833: 1.8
